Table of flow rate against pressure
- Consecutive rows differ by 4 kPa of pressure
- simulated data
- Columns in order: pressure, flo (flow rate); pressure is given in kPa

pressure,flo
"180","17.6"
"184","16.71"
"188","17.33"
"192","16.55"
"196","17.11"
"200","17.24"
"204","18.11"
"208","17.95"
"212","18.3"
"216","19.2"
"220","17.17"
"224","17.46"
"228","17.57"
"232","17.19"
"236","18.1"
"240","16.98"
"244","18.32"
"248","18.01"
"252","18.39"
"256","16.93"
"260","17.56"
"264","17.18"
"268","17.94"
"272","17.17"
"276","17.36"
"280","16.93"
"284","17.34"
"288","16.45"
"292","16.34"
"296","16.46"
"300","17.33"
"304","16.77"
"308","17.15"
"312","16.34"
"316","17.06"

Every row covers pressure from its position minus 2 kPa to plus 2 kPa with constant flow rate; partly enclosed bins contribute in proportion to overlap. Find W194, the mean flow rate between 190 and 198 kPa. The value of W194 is 16.8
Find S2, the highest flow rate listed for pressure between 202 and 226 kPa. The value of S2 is 19.2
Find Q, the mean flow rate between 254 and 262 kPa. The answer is 17.2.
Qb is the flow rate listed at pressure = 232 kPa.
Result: 17.19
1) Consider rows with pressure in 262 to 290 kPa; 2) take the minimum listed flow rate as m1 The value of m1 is 16.45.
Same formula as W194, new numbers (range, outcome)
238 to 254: 17.9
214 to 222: 18.2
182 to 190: 17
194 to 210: 17.6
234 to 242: 17.5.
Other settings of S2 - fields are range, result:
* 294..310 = 17.33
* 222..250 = 18.32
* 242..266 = 18.39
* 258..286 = 17.94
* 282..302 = 17.34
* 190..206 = 18.11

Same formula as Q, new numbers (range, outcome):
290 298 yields 16.4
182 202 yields 17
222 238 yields 17.6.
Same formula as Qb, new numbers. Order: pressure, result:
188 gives 17.33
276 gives 17.36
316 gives 17.06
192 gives 16.55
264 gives 17.18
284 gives 17.34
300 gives 17.33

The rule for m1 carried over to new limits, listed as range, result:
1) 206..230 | 17.17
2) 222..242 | 16.98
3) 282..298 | 16.34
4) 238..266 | 16.93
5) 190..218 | 16.55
